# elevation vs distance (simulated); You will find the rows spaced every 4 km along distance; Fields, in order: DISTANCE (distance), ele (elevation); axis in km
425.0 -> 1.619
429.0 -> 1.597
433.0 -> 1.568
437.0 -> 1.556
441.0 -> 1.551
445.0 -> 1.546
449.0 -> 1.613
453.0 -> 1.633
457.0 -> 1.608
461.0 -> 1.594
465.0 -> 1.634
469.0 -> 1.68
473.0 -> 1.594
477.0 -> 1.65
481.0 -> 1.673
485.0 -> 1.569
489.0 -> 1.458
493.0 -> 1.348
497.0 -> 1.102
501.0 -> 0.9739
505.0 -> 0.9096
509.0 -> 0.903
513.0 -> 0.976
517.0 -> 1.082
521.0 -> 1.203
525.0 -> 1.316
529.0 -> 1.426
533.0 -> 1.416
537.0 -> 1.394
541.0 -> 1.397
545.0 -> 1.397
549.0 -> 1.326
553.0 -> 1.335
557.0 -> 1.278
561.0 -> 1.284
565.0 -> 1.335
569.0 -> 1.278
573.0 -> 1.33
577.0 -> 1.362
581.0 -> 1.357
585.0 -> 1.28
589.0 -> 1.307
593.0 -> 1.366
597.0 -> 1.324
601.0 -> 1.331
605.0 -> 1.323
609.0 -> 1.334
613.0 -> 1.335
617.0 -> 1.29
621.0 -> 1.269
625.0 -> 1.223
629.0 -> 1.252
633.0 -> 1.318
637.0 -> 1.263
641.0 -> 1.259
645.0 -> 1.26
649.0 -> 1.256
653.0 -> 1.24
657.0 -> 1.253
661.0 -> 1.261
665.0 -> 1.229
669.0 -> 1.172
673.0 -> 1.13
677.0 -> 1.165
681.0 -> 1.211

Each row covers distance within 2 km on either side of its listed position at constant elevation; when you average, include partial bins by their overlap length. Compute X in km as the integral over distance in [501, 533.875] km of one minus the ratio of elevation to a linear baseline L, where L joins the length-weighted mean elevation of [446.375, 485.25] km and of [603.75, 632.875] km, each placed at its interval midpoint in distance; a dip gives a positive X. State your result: 8.2 km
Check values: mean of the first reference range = 1.63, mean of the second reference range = 1.29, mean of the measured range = 1.13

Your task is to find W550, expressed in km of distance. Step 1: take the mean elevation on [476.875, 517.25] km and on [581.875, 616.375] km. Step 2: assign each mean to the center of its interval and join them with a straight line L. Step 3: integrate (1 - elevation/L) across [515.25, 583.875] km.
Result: -2.5 km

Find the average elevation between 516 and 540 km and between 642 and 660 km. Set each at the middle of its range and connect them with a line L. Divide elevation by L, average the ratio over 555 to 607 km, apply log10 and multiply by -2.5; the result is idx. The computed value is -0.02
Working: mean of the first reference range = 1.32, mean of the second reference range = 1.25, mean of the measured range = 1.32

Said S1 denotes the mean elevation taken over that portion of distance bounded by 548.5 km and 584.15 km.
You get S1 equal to 1.32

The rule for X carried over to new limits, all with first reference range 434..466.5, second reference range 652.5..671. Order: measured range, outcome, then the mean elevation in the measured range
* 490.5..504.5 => 3.55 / 1.13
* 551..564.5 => 1.00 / 1.3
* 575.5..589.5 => 0.39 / 1.33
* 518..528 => 1.42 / 1.26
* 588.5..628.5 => 0.39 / 1.31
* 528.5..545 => 0.43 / 1.41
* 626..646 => 0.09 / 1.27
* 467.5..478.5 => -0.62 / 1.64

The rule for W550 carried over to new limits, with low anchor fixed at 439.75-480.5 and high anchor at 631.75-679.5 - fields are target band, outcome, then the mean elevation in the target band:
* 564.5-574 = 0.62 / 1.31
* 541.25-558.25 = 1.14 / 1.34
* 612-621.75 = 0.07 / 1.3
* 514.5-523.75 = 2.16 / 1.15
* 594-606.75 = 0.10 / 1.33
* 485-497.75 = 1.55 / 1.36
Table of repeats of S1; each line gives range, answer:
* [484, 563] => 1.25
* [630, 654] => 1.27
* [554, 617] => 1.32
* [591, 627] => 1.31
